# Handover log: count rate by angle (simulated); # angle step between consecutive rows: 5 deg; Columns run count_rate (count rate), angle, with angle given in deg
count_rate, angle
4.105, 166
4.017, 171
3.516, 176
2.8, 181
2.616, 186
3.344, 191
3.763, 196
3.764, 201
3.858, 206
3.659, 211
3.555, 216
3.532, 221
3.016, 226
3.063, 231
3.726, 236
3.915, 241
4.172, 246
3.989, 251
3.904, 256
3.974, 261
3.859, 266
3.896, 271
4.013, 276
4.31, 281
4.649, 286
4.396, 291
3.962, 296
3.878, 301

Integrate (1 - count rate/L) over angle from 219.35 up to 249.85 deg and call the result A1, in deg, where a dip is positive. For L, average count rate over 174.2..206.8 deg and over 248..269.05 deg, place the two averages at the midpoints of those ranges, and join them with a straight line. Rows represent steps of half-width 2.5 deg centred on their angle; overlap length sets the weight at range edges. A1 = 1.2 deg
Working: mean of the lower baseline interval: 3.35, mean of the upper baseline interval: 3.94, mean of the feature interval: 3.59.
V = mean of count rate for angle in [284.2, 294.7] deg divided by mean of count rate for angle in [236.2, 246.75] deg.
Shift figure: 1.13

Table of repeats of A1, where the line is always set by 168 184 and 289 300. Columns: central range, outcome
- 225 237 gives 1.65 deg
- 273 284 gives -0.37 deg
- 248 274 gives 0.01 deg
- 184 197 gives 1.19 deg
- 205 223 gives 0.10 deg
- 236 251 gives -0.58 deg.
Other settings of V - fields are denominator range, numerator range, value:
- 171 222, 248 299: 1.18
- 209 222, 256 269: 1.09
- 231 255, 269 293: 1.10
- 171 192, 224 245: 1.10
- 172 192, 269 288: 1.35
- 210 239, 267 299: 1.22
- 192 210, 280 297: 1.16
